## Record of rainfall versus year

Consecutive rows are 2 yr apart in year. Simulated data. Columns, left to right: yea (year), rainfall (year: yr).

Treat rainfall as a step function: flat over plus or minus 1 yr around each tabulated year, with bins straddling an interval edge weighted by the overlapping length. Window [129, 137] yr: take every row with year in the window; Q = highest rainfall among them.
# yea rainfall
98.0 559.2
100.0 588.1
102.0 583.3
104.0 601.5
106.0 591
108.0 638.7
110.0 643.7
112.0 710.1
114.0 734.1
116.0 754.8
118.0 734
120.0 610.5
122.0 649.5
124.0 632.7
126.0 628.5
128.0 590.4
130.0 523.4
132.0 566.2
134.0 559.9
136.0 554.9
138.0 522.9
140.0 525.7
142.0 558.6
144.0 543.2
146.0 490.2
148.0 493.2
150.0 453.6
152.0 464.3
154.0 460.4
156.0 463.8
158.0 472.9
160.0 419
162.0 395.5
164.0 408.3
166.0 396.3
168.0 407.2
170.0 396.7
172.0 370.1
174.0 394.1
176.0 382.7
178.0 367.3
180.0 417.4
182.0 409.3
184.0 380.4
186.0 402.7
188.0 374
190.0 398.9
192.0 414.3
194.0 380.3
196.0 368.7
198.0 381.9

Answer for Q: 566.2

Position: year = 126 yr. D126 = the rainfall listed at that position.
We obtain 628.5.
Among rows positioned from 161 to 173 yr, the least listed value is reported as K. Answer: 370.1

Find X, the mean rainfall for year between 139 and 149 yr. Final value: 522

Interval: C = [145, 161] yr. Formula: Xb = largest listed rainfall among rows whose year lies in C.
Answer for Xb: 493.2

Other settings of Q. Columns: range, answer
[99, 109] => 638.7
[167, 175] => 407.2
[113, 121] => 754.8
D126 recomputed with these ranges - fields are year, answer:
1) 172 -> 370.1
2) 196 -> 368.7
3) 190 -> 398.9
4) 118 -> 734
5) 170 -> 396.7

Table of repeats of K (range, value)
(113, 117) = 734.1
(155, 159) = 463.8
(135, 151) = 453.6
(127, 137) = 523.4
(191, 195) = 380.3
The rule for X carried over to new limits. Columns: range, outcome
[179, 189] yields 397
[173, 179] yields 381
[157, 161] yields 446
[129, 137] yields 551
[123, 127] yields 631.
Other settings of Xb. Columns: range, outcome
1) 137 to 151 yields 558.6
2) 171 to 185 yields 417.4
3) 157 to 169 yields 472.9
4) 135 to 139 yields 554.9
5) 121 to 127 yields 649.5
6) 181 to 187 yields 409.3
